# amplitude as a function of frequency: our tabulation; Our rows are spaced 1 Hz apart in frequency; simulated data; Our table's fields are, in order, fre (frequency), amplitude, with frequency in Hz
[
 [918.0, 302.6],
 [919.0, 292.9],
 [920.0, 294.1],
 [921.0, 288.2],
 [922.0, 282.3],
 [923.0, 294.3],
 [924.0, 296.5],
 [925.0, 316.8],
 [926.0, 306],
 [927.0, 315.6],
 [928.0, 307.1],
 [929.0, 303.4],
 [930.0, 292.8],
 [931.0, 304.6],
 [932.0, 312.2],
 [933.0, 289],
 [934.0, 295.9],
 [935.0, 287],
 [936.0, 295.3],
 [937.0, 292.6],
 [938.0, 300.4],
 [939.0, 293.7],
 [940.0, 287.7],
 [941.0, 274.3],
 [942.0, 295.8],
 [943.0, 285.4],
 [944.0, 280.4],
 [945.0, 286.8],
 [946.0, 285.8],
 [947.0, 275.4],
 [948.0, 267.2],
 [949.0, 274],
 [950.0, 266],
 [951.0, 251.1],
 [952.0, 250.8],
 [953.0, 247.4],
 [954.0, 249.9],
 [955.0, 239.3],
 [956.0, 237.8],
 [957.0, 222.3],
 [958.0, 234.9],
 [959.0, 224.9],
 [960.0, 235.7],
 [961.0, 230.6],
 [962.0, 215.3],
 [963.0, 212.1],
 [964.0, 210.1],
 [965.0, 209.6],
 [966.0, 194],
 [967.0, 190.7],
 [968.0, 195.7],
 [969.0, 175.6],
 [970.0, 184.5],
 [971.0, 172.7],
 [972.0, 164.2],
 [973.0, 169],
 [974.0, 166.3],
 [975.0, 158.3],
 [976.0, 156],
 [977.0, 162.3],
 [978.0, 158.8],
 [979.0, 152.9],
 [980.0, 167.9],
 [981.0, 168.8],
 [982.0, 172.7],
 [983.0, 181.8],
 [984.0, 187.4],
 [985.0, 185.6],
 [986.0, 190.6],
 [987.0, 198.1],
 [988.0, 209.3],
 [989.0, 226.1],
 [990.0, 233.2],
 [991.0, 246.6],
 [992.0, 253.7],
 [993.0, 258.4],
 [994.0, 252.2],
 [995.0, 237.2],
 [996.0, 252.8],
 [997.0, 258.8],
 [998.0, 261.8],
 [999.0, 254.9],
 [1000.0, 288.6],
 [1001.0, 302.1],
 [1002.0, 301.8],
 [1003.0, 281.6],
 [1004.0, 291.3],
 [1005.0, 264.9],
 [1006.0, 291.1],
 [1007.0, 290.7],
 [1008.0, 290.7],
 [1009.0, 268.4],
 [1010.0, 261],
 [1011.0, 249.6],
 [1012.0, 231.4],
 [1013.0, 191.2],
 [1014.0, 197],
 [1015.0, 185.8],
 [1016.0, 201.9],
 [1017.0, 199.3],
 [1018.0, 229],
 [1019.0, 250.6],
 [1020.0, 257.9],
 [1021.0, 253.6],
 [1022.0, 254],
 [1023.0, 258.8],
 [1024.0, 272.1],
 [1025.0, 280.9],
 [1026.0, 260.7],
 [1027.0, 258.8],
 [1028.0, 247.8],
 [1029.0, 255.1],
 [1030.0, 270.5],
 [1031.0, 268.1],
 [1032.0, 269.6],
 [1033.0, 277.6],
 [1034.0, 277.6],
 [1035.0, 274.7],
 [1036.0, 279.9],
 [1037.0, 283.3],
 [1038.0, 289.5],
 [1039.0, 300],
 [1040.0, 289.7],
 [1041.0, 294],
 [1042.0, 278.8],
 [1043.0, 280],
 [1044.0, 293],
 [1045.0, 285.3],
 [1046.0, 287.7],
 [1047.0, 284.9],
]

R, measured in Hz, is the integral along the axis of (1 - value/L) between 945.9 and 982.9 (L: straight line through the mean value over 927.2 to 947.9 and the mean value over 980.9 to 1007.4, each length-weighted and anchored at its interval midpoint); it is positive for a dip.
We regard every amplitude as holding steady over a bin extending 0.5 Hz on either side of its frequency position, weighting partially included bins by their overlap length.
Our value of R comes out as 8.48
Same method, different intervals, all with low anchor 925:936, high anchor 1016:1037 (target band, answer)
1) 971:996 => 7.5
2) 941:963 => 2.9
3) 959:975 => 5.1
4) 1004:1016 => 0.9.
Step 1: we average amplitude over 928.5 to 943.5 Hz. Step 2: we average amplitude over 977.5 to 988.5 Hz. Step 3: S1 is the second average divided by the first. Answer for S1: 0.61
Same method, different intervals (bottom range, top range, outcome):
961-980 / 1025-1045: 1.52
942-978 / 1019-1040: 1.21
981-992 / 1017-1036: 1.28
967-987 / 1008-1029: 1.40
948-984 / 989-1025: 1.25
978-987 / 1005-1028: 1.40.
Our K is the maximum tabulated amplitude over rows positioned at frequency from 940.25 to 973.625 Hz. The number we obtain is 295.8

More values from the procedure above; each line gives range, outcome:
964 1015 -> 302.1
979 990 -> 233.2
